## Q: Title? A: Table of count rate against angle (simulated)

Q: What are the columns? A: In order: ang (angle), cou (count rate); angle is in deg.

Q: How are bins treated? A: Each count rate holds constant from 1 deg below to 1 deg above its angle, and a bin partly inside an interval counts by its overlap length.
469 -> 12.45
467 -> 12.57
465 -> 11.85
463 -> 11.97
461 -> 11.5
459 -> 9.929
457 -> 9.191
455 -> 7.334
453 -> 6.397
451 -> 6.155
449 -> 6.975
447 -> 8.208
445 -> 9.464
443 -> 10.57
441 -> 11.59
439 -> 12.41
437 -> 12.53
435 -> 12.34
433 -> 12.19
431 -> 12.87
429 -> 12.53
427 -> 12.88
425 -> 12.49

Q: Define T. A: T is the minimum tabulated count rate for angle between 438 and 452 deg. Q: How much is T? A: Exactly 6.155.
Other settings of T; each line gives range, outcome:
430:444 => 10.57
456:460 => 9.191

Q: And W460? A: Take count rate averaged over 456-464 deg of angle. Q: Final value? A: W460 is 10.6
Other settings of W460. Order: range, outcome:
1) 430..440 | 12.5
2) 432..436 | 12.3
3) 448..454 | 6.51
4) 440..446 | 10.5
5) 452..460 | 8.21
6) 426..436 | 12.6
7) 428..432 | 12.7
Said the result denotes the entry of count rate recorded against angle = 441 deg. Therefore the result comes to 11.59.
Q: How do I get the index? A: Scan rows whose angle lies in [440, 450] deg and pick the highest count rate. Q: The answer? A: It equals 11.59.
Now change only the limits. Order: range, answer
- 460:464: 11.97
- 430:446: 12.87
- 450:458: 9.191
